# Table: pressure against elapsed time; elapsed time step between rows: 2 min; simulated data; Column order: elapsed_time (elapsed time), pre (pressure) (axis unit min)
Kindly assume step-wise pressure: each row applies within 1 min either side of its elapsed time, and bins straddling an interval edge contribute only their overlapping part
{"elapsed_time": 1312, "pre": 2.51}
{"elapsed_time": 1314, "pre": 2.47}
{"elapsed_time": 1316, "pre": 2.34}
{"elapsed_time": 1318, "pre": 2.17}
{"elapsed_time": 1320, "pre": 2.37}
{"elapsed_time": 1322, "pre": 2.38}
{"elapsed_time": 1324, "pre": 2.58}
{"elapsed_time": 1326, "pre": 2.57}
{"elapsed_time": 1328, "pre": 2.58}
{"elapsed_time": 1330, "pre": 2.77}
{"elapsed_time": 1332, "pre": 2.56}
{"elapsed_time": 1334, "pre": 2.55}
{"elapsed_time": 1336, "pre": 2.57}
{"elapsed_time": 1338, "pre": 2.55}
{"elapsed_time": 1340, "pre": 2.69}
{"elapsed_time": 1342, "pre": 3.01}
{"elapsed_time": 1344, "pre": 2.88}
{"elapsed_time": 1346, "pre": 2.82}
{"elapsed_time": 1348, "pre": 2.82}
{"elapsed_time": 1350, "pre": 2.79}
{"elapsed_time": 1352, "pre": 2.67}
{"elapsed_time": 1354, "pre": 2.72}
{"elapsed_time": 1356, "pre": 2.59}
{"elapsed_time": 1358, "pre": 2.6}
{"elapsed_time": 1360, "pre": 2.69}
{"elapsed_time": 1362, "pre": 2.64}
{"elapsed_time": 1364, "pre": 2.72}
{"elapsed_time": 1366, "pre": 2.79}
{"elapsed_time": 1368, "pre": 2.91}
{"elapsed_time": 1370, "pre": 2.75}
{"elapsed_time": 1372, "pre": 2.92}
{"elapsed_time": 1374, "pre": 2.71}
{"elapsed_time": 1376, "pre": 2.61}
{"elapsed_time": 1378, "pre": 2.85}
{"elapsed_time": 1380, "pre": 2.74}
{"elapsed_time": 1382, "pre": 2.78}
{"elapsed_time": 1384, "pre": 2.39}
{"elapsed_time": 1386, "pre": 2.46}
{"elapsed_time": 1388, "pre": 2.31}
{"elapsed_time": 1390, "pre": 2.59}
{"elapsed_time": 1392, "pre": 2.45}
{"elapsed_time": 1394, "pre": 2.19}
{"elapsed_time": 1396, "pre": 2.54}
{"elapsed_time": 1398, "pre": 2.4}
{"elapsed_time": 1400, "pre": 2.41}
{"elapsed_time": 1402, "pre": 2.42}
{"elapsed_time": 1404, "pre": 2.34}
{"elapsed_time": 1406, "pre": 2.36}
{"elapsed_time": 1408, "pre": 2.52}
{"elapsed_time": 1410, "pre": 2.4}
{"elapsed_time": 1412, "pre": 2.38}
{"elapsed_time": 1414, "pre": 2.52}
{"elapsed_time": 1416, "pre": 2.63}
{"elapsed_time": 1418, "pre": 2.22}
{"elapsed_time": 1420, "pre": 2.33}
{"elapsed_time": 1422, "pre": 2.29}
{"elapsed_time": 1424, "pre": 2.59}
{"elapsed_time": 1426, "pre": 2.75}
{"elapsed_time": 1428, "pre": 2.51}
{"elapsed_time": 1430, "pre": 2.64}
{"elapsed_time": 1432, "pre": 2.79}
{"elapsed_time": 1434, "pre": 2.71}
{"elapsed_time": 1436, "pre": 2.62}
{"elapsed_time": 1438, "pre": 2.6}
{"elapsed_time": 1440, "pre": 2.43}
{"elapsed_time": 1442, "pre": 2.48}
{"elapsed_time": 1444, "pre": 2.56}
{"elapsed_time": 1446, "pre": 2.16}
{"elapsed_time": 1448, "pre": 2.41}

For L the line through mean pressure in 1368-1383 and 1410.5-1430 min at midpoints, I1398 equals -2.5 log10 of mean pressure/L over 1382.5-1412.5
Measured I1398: 0.09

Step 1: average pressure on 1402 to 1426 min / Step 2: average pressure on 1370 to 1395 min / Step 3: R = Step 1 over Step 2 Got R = 0.94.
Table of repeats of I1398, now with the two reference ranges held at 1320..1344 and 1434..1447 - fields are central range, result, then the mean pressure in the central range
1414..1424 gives 0.05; 2.4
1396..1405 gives 0.06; 2.41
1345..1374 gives -0.06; 2.74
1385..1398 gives 0.06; 2.42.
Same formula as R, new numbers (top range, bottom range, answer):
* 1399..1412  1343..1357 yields 0.87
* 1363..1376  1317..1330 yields 1.13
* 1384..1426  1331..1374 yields 0.89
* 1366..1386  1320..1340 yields 1.06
